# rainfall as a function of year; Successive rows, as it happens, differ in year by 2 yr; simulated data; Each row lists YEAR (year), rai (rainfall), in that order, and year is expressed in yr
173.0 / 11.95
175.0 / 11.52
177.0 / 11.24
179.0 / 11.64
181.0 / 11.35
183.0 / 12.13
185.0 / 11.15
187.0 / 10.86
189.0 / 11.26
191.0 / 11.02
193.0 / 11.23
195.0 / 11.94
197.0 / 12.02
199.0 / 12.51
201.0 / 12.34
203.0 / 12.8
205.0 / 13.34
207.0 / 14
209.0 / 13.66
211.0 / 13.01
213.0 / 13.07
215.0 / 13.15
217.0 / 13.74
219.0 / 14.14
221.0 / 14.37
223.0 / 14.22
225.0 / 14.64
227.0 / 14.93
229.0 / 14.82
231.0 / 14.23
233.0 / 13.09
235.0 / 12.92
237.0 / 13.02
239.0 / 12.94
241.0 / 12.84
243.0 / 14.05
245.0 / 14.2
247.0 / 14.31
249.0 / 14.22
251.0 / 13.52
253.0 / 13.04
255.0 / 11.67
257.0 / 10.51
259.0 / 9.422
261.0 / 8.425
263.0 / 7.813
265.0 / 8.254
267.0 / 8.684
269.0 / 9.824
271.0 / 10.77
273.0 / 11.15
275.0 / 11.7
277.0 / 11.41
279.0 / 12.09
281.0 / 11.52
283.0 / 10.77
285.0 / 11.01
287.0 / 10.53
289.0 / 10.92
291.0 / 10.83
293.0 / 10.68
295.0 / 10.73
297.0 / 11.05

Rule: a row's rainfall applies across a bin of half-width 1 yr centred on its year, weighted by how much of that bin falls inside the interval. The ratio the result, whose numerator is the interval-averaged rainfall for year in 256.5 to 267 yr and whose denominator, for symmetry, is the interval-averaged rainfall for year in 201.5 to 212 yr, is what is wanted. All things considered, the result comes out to 0.7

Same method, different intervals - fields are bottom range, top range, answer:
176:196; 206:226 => 1.21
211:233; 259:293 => 0.74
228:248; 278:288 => 0.82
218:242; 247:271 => 0.77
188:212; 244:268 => 0.90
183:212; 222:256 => 1.12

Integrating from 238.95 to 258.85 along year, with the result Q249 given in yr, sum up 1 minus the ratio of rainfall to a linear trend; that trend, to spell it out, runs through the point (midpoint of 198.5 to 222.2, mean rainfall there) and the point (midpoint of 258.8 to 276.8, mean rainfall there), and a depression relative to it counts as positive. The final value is -3.8 yr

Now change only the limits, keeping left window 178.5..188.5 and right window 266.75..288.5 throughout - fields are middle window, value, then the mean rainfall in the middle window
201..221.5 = -3.97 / 13.4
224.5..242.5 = -4.10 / 13.7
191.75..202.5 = -0.65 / 12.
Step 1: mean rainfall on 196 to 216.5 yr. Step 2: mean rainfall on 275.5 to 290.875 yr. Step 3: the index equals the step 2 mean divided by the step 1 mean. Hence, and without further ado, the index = 0.86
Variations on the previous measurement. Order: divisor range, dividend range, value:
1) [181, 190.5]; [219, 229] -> 1.28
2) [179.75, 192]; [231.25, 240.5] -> 1.16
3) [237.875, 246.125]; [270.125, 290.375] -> 0.83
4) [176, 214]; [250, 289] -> 0.88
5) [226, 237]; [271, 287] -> 0.81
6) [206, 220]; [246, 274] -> 0.80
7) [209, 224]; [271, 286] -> 0.83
